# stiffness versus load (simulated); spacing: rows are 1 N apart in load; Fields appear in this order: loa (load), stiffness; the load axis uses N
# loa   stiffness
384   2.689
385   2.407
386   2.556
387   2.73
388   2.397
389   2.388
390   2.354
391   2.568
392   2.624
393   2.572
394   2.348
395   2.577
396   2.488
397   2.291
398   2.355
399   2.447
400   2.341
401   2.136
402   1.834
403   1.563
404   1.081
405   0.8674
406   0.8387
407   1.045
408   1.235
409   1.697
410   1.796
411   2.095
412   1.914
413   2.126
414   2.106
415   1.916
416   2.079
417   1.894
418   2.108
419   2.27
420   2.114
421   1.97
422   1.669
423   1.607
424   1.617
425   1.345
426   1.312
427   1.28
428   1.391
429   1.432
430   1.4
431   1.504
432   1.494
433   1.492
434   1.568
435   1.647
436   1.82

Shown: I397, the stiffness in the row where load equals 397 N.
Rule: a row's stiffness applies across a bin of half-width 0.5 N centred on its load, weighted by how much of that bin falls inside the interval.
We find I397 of 2.291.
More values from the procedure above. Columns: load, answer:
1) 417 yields 1.894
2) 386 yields 2.556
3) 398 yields 2.355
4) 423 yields 1.607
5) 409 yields 1.697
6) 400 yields 2.341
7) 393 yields 2.572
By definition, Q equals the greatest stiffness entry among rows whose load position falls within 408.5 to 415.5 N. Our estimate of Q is 2.126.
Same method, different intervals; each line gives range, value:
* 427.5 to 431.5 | 1.504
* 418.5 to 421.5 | 2.27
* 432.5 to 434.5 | 1.568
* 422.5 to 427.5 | 1.617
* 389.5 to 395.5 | 2.624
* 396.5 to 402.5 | 2.447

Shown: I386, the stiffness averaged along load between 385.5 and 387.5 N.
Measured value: 2.64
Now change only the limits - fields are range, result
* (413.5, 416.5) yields 2.03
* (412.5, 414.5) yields 2.12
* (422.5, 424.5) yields 1.61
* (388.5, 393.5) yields 2.5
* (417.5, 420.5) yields 2.16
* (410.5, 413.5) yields 2.04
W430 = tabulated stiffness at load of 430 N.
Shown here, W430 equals 1.4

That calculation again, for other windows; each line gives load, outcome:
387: 2.73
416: 2.079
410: 1.796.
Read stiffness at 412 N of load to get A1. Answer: 1.914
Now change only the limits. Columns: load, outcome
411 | 2.095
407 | 1.045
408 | 1.235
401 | 2.136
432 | 1.494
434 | 1.568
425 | 1.345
